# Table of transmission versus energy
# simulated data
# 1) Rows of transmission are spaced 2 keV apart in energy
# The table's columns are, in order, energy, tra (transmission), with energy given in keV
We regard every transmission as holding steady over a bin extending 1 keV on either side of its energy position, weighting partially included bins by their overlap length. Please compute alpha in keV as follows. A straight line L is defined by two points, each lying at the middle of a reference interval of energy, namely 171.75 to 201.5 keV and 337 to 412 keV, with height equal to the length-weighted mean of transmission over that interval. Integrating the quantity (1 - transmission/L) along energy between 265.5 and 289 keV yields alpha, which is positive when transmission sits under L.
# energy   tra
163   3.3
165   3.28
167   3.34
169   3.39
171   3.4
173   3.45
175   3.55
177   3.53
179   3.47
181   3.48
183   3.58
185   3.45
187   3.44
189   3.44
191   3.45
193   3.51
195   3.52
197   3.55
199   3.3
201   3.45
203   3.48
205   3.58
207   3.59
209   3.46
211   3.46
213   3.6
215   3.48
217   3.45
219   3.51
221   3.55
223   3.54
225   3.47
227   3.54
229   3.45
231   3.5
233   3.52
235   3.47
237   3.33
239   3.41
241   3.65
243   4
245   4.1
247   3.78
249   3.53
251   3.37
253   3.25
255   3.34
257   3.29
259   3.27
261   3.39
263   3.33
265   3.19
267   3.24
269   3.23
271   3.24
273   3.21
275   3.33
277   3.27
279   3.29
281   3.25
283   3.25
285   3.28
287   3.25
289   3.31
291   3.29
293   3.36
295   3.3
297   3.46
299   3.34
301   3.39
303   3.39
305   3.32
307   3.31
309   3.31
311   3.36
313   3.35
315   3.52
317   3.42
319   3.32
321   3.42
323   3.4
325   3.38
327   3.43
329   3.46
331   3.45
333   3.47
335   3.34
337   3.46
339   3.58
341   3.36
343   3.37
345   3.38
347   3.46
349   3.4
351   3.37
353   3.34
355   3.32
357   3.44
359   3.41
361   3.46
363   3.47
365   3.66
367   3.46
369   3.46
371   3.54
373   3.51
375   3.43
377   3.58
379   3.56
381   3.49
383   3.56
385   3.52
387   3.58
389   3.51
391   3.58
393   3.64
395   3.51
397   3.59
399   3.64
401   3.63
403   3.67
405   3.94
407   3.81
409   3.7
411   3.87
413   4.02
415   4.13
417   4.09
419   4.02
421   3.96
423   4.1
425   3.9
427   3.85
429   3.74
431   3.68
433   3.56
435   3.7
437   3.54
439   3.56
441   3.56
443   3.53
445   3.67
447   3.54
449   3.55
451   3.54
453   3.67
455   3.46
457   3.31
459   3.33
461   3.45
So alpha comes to 1.65 keV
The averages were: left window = 3.48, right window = 3.53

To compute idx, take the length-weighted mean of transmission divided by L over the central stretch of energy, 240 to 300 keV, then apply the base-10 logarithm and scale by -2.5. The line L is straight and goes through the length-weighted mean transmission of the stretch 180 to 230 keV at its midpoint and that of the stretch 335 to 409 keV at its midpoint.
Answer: 0.039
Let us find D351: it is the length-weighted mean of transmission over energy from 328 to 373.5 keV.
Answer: 3.44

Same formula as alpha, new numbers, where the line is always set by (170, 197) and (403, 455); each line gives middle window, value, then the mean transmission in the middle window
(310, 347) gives 2.4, 3.42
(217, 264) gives 0.6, 3.5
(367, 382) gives 0.8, 3.51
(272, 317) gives 3.5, 3.33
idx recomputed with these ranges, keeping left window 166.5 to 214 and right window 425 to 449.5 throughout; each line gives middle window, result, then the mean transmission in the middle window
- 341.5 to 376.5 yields 0.05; 3.44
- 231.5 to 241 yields 0.02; 3.46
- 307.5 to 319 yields 0.05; 3.38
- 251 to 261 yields 0.07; 3.31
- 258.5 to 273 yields 0.08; 3.27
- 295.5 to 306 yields 0.05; 3.38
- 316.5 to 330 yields 0.05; 3.4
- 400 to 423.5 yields -0.08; 3.91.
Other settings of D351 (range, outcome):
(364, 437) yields 3.7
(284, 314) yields 3.33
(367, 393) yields 3.53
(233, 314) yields 3.38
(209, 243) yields 3.51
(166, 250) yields 3.52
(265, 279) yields 3.25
